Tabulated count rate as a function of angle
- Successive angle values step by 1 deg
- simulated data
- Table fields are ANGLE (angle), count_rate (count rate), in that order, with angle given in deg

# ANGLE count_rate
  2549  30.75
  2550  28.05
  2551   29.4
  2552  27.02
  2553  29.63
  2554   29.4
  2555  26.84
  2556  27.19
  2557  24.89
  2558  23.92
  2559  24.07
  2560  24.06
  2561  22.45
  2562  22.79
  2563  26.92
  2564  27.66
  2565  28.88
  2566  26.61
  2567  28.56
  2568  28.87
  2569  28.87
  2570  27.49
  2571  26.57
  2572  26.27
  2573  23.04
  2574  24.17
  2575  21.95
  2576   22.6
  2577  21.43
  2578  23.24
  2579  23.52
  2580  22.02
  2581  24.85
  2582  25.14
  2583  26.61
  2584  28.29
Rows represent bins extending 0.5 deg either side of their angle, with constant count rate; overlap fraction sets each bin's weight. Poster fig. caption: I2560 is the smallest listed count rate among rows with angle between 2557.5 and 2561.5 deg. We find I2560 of 22.45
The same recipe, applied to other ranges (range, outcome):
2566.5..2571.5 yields 26.57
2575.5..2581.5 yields 21.43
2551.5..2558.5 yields 23.92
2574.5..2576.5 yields 21.95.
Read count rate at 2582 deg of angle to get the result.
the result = 25.14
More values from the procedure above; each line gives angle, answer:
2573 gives 23.04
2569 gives 28.87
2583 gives 26.61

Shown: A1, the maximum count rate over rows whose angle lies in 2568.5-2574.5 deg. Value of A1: 28.87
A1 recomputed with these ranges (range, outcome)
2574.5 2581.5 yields 24.85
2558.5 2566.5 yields 28.88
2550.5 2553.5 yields 29.63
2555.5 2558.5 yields 27.19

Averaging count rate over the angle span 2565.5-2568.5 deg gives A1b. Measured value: 28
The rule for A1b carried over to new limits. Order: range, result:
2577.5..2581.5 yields 23.4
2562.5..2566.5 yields 27.5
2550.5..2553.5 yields 28.7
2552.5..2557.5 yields 27.6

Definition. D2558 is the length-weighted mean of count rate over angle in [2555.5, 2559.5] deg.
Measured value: 25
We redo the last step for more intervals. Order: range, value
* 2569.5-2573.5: 25.8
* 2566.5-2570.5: 28.4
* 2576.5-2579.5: 22.7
